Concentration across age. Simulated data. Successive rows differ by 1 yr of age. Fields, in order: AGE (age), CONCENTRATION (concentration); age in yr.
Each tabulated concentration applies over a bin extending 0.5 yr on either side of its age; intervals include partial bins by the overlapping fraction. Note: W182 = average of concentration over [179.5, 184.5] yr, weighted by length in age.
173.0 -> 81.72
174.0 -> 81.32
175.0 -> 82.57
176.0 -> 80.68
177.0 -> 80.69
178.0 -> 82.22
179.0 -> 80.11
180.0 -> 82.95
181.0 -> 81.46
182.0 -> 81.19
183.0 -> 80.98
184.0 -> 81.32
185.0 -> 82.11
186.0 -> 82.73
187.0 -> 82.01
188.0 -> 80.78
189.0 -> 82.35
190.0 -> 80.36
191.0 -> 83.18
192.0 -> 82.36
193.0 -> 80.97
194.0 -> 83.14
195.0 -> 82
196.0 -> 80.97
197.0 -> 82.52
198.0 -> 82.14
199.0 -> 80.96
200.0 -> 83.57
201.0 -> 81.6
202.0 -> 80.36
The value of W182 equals 81.6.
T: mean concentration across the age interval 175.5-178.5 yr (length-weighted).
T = 81.2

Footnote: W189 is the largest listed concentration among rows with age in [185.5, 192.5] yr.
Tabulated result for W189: 83.18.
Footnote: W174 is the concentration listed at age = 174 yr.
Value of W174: 81.32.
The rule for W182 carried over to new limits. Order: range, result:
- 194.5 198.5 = 81.9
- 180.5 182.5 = 81.3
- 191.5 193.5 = 81.7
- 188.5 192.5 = 82.1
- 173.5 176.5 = 81.5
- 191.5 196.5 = 81.9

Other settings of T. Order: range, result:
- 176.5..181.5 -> 81.5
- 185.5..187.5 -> 82.4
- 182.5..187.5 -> 81.8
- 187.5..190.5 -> 81.2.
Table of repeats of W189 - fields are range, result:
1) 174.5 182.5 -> 82.95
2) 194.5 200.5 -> 83.57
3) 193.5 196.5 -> 83.14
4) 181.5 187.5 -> 82.73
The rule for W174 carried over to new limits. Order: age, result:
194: 83.14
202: 80.36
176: 80.68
